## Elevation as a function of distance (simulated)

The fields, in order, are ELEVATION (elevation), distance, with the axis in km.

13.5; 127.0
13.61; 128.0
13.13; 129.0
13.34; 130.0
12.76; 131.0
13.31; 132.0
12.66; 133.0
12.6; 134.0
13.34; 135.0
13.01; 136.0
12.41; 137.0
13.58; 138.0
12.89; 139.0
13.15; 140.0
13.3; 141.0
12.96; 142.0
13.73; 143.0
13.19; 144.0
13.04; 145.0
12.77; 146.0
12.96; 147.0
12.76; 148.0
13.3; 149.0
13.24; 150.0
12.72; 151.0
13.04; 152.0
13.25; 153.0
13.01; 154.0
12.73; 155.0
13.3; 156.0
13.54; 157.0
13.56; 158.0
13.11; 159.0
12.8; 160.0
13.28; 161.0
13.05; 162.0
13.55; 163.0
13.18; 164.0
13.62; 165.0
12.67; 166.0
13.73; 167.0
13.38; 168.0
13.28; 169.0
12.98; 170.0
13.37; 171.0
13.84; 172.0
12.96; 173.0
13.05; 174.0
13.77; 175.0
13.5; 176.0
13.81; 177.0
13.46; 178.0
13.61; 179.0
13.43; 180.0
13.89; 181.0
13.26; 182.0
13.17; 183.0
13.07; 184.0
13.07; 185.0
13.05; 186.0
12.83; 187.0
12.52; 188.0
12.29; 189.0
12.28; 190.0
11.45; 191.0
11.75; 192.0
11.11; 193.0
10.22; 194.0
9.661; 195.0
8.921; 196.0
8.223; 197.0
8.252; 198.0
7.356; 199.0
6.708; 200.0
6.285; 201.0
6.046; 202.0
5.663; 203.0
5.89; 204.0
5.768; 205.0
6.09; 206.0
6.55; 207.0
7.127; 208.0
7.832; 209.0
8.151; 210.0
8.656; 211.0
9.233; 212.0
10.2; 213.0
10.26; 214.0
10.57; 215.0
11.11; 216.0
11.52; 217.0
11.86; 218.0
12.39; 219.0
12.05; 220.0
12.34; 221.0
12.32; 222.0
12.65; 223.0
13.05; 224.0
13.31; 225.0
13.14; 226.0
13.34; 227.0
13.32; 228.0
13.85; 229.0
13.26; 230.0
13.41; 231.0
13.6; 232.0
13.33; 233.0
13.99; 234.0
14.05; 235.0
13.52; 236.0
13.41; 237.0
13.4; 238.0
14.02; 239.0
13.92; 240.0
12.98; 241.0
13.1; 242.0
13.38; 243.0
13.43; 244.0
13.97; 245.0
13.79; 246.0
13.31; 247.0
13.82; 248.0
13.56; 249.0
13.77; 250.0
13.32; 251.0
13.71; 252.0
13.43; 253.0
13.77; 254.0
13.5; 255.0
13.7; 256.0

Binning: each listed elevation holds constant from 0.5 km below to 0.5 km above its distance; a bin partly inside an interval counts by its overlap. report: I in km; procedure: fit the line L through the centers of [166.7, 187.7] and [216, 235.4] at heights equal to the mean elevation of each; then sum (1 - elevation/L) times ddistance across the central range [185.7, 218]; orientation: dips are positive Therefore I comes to 9.7 km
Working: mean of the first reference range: 13.3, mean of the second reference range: 12.9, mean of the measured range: 9.19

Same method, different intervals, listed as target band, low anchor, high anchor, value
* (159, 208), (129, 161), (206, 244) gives 4.8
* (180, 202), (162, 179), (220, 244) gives 4.1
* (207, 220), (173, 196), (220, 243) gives 3.2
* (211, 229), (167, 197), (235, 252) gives 1.8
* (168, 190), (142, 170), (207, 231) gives -1.3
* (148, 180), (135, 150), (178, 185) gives -0.1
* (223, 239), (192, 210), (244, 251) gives -2.7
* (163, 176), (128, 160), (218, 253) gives -0.2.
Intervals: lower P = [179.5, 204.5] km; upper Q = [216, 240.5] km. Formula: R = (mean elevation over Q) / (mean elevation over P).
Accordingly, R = 1.3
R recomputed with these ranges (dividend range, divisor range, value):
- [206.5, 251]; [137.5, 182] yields 0.93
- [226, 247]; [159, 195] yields 1.05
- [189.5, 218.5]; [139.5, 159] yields 0.67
